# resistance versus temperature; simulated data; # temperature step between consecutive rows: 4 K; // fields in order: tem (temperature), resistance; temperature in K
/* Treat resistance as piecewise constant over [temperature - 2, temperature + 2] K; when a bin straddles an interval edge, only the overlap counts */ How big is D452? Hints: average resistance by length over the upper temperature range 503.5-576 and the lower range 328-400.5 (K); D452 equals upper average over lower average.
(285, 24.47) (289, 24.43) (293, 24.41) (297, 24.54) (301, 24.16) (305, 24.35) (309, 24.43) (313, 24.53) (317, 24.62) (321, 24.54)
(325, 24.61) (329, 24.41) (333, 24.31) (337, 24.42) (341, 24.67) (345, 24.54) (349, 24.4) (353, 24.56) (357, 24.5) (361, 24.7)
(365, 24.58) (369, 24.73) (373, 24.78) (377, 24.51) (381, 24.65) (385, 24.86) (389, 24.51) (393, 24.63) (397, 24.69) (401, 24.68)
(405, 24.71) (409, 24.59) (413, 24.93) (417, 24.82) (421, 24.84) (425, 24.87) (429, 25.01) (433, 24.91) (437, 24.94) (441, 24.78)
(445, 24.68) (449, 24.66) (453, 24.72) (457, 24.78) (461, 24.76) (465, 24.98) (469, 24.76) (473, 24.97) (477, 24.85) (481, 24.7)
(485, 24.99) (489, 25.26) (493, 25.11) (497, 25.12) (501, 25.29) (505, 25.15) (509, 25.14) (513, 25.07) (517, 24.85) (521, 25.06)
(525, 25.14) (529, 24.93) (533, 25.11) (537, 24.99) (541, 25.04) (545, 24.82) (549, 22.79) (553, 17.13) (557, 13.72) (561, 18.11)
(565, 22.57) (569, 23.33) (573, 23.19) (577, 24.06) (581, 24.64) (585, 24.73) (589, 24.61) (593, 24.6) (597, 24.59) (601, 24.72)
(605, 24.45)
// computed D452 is 0.94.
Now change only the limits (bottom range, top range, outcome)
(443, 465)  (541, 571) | 0.84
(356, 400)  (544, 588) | 0.88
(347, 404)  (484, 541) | 1.02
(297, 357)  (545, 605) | 0.92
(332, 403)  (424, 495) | 1.01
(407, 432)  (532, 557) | 0.90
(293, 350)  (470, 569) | 0.97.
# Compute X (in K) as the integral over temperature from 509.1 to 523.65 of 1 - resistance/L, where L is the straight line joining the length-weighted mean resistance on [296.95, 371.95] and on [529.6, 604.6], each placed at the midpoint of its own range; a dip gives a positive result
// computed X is -1.1 K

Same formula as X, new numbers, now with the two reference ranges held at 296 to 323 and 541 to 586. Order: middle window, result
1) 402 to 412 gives -0.53 K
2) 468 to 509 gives -4.43 K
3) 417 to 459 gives -3.09 K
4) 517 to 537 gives -2.56 K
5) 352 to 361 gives -0.23 K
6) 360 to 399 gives -1.54 K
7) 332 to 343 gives -0.15 K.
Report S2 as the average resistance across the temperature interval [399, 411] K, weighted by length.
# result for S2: 24.7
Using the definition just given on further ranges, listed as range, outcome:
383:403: 24.7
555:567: 18.1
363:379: 24.7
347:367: 24.5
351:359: 24.5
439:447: 24.7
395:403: 24.7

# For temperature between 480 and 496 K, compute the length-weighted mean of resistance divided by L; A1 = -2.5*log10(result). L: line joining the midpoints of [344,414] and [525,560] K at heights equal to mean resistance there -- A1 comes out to -0.087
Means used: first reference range 24.6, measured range 25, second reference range 22.4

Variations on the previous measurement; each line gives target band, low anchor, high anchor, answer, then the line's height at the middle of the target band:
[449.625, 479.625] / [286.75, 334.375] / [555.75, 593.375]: -0.07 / 23.3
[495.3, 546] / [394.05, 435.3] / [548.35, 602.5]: -0.09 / 23.2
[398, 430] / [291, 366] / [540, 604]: -0.04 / 23.8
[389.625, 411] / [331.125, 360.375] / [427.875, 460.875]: 0.00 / 24.7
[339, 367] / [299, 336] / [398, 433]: 0.00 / 24.6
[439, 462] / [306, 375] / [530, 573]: -0.07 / 23.2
